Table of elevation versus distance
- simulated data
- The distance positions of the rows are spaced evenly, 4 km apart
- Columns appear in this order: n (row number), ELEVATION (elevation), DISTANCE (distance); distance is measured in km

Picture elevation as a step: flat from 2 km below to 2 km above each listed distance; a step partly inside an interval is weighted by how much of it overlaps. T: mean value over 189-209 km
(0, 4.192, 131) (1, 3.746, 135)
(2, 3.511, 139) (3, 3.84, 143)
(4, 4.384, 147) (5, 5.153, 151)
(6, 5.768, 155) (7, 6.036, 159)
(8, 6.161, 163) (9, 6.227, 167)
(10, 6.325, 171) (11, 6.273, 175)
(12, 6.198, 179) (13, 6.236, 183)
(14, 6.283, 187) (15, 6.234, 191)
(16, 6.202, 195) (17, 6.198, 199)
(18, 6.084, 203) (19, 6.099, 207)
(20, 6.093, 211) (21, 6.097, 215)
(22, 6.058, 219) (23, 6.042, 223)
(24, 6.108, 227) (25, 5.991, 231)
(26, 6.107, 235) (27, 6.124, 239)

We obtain 6.16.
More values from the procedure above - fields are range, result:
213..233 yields 6.06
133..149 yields 3.87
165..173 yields 6.28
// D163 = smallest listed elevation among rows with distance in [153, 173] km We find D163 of 5.768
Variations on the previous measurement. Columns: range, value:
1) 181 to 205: 6.084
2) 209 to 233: 5.991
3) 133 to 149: 3.511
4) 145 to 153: 4.384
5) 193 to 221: 6.058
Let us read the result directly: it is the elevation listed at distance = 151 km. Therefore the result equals 5.153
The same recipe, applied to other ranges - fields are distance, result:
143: 3.84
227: 6.108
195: 6.202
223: 6.042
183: 6.236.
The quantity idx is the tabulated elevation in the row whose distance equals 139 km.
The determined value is 3.511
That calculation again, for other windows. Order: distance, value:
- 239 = 6.124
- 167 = 6.227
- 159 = 6.036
